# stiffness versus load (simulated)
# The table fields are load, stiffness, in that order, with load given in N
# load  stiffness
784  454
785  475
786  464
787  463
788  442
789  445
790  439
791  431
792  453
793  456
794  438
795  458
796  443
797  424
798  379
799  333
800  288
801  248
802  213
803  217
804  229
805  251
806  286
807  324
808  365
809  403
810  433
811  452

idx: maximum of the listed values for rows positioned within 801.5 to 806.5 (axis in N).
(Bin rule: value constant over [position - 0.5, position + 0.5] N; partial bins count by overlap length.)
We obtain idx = 286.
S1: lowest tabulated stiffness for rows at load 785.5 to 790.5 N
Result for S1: 439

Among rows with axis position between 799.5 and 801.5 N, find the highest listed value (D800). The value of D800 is 288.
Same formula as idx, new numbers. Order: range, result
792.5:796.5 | 458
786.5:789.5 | 463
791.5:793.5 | 456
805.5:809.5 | 403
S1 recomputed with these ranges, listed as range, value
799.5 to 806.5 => 213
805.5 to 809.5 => 286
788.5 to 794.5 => 431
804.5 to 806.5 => 251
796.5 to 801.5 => 248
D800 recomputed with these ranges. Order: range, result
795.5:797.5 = 443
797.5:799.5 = 379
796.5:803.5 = 424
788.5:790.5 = 445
